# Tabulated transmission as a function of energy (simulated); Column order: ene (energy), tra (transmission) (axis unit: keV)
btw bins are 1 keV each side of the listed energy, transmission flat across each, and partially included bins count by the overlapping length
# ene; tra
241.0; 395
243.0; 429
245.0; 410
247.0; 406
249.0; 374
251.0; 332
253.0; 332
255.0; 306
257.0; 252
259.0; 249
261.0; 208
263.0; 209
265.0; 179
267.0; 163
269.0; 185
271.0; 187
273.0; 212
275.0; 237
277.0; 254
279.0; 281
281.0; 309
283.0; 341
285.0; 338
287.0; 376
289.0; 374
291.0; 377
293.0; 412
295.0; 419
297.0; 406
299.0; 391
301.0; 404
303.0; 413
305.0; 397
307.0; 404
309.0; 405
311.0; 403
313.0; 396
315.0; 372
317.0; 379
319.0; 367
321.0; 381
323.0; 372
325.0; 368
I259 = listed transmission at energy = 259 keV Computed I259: 249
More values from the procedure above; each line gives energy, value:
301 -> 404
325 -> 368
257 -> 252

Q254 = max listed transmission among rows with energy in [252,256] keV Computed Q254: 332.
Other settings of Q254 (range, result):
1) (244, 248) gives 410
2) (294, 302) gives 419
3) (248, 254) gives 374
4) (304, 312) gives 405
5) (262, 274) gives 212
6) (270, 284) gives 341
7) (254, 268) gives 306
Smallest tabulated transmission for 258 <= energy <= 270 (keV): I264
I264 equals 163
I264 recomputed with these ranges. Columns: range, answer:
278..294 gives 281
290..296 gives 377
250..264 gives 208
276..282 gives 254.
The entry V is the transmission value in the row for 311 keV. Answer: 403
